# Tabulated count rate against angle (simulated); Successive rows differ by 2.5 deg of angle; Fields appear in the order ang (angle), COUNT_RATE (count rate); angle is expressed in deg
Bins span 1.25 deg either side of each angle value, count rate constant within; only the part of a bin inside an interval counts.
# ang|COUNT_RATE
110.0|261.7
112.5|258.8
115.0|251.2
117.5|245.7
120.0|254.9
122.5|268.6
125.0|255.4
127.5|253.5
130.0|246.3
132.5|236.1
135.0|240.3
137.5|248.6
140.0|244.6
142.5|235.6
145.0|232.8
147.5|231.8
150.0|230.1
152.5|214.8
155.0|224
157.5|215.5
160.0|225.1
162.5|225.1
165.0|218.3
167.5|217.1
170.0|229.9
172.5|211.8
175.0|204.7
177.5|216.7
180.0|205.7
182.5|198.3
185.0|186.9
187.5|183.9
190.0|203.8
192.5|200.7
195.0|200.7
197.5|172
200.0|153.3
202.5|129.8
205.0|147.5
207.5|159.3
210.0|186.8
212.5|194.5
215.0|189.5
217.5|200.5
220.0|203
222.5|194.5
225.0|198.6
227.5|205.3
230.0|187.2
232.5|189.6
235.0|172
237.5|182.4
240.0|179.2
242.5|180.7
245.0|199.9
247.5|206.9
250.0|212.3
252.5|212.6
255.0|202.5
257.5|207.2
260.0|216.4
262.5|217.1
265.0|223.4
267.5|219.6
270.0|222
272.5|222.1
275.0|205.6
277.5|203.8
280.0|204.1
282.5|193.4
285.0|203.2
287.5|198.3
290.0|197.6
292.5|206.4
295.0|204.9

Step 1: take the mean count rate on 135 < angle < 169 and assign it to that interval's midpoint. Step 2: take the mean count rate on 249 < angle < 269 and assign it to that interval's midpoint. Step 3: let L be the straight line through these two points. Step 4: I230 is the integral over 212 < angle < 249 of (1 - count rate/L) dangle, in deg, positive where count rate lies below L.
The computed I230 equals 4.3 deg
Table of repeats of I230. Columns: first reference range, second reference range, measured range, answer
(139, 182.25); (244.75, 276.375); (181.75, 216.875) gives 6.3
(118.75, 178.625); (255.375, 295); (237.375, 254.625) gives 1.4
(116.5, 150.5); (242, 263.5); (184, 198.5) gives 2.2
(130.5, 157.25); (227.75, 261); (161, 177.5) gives 0.5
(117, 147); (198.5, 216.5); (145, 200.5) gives -1.6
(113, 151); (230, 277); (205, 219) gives 2.2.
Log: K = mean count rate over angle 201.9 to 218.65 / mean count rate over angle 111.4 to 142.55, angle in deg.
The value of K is 0.70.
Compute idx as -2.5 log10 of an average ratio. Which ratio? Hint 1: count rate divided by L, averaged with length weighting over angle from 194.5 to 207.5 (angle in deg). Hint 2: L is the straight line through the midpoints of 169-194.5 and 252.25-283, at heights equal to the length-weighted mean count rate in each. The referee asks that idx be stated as 0.28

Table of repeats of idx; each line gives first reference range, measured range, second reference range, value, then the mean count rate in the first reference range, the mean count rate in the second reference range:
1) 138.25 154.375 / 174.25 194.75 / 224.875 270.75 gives 0.11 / 232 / 202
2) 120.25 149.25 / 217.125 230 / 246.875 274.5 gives 0.13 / 245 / 215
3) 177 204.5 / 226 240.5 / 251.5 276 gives 0.09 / 185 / 215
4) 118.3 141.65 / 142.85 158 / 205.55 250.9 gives 0.05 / 249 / 190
